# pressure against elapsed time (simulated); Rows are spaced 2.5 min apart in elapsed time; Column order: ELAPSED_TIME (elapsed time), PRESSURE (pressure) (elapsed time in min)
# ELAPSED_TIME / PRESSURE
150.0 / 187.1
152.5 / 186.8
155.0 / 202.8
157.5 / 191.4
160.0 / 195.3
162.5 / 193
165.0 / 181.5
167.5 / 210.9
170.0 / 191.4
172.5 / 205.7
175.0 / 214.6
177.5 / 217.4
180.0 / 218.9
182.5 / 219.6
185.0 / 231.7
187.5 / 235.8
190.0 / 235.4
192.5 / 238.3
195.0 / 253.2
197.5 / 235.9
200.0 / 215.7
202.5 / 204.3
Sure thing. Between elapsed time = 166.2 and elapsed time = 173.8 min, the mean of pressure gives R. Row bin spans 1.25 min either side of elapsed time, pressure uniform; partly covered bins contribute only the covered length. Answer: 203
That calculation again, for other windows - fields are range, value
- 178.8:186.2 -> 223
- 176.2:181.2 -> 218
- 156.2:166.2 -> 190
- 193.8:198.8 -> 244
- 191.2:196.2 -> 246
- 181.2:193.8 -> 232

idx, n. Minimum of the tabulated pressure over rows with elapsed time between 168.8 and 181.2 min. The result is 191.4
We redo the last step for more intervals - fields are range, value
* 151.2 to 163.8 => 186.8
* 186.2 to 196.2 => 235.4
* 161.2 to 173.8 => 181.5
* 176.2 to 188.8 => 217.4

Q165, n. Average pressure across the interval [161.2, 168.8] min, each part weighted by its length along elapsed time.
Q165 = 195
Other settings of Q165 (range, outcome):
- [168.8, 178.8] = 207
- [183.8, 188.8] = 234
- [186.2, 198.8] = 240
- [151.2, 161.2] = 194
